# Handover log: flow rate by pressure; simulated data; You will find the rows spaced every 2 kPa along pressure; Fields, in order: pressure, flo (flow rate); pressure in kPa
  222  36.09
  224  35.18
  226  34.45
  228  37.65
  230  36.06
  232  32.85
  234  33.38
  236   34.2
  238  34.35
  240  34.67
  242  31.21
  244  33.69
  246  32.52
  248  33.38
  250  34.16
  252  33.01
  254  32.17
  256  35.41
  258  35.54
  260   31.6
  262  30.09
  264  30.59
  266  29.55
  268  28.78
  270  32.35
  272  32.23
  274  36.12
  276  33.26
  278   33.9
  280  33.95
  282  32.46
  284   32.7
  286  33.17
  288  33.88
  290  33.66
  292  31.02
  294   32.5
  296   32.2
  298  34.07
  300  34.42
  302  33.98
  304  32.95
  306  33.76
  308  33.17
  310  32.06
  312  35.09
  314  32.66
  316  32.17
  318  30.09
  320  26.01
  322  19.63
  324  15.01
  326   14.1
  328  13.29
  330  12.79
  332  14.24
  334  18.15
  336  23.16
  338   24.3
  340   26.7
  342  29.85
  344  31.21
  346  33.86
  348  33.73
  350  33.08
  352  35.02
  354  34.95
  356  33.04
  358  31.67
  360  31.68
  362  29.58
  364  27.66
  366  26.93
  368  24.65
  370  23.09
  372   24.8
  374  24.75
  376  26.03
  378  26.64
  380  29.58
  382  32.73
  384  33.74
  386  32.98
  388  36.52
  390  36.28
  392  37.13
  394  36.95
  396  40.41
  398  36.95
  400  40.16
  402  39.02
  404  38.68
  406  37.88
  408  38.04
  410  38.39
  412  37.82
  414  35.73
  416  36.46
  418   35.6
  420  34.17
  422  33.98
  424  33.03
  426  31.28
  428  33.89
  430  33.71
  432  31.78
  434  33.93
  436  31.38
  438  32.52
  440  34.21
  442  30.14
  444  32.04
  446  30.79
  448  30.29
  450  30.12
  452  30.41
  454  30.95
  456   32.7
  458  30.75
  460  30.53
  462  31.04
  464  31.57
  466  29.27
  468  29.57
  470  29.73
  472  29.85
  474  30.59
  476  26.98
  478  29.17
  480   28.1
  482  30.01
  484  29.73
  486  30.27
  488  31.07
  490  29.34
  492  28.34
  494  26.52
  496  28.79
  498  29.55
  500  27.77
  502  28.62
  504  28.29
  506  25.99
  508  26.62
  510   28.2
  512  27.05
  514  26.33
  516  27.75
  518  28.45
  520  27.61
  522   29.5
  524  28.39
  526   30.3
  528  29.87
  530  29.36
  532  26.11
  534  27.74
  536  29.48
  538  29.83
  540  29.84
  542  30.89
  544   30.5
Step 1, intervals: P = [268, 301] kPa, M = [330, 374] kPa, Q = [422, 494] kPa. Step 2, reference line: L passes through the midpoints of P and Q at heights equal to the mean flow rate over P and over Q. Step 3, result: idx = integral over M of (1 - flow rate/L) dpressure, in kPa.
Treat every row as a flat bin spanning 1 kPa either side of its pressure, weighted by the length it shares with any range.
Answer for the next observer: 6.1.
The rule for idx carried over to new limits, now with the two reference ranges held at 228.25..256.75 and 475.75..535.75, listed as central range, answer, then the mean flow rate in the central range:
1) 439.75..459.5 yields -1.0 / 31.1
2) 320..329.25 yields 4.5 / 16.6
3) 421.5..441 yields -2.0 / 32.9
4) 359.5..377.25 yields 2.7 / 26.4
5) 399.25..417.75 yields -4.6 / 37.9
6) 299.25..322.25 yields 0.5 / 31.7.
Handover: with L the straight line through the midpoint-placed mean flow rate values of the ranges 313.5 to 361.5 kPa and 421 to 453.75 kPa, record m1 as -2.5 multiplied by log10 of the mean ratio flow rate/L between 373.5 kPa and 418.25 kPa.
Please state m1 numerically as -0.187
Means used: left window 26.2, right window 32.1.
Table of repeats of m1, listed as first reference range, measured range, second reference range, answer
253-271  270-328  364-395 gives 0.02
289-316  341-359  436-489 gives -0.02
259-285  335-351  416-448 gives 0.10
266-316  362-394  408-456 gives 0.12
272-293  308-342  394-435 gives 0.40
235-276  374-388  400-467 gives 0.10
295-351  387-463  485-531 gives -0.22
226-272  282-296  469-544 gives -0.01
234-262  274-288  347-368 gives -0.02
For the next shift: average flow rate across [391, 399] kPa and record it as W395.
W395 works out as 37.9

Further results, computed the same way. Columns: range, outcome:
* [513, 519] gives 27.5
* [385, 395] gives 36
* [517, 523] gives 28.5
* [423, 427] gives 32.2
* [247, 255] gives 33.2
